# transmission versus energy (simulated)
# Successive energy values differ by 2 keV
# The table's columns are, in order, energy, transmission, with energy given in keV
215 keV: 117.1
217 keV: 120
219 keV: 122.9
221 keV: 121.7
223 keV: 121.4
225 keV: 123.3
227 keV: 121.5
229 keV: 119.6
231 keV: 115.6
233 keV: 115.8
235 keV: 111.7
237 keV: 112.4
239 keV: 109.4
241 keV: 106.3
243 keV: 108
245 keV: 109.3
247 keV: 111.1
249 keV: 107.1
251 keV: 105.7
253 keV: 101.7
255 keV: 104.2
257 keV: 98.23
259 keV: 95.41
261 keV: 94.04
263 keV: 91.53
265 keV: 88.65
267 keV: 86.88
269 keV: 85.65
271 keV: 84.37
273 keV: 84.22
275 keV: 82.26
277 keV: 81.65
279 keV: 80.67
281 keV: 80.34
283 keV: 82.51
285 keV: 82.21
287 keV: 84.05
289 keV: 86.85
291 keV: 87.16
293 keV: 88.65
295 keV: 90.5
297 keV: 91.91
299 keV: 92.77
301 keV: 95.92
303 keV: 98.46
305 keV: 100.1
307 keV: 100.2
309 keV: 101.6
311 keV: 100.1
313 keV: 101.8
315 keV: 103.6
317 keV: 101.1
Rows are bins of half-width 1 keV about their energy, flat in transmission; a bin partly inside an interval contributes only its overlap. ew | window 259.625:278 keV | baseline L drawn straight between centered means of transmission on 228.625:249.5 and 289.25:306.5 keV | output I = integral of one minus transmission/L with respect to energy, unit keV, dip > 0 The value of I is 2.77 keV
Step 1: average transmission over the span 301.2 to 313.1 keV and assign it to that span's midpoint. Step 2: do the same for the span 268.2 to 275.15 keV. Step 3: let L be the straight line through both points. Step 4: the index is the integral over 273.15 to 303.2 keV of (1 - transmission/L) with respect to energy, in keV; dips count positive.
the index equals 1.6 keV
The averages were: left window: 84.3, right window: 100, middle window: 86.7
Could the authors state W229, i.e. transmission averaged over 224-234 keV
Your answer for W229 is 119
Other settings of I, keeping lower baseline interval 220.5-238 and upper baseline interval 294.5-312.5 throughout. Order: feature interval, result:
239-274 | 3.94 keV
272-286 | 2.97 keV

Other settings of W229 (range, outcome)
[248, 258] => 103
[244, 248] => 110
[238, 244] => 108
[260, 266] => 91.4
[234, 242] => 110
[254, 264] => 96.7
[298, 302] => 94.3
